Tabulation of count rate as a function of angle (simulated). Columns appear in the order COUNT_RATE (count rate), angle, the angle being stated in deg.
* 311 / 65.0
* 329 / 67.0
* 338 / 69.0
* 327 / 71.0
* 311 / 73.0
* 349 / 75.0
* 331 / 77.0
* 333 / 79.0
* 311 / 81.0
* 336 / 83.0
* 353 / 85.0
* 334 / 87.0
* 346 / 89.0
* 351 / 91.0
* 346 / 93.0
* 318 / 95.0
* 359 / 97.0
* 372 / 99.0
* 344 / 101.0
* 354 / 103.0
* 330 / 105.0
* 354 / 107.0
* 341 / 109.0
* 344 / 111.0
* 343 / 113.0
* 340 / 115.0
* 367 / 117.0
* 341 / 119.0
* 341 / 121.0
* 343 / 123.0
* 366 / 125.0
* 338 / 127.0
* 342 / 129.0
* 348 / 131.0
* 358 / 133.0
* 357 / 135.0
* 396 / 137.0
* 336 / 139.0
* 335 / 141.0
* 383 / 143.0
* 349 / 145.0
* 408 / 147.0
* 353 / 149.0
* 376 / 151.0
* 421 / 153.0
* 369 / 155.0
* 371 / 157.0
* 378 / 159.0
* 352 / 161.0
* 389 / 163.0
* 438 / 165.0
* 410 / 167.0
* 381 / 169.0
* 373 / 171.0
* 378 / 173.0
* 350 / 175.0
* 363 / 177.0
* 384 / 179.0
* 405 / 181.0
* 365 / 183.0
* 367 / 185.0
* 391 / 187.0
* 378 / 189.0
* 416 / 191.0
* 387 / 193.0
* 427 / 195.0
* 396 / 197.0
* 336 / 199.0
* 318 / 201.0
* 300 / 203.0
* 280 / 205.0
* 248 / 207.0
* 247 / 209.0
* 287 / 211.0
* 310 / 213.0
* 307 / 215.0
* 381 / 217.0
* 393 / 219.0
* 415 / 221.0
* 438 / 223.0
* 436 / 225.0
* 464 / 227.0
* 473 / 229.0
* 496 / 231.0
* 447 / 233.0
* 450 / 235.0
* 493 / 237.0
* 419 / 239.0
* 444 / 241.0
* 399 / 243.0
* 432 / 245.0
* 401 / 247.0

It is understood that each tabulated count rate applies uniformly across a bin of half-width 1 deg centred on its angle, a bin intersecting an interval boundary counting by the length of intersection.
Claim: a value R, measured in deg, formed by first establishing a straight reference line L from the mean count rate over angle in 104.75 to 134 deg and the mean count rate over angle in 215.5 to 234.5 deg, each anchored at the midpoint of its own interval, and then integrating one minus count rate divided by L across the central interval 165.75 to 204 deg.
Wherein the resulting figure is 2.4 deg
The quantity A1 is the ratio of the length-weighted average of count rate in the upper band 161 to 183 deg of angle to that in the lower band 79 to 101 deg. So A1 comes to 1.1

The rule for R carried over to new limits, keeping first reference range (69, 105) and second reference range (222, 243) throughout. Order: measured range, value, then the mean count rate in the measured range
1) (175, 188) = 1.15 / 377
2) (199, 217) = 5.77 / 295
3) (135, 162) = 1.16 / 371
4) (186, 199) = 0.85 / 394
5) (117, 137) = 1.03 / 352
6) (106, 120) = 0.49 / 347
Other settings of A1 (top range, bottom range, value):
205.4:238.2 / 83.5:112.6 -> 1.13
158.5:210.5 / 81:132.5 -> 1.05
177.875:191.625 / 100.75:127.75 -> 1.11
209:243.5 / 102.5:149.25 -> 1.16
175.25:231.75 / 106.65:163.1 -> 1.03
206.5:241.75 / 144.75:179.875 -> 1.05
